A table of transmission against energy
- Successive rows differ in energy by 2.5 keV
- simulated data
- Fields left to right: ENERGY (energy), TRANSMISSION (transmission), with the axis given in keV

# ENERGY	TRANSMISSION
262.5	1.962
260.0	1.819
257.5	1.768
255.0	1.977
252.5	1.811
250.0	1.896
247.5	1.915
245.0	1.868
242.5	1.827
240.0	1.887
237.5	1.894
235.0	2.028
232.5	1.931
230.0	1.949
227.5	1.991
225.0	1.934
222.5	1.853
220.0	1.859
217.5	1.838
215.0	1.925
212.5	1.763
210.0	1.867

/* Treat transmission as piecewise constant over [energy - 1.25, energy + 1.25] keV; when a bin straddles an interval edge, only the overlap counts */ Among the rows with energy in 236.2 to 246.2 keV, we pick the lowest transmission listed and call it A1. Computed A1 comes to 1.827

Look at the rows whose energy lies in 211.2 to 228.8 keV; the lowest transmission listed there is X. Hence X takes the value 1.763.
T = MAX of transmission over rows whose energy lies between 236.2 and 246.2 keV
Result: 1.894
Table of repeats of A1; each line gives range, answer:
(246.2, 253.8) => 1.811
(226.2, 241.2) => 1.887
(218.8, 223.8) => 1.853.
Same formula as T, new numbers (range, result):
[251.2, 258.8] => 1.977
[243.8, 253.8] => 1.915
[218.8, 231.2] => 1.991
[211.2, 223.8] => 1.925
